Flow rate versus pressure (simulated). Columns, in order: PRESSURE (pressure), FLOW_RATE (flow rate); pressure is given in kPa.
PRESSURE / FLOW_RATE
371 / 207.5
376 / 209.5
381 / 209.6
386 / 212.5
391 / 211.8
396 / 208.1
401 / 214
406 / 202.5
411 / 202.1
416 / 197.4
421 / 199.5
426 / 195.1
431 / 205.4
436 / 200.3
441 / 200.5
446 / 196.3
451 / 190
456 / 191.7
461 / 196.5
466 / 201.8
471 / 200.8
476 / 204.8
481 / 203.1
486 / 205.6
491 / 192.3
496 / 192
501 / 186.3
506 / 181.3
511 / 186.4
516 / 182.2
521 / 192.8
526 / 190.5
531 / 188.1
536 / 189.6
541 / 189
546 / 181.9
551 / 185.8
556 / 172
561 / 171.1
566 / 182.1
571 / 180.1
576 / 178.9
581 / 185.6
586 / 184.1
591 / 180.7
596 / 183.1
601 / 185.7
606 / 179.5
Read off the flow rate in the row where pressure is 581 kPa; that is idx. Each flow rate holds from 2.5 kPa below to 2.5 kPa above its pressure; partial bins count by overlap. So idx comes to 185.6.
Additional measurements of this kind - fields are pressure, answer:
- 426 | 195.1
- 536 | 189.6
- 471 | 200.8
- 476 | 204.8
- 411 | 202.1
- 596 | 183.1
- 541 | 189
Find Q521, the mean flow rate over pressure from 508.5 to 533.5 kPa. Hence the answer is 188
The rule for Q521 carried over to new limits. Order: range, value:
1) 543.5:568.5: 179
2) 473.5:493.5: 201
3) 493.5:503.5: 189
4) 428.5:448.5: 201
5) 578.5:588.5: 185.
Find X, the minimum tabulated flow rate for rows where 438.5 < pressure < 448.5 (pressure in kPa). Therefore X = 196.3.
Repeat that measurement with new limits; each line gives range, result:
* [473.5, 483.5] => 203.1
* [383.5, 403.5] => 208.1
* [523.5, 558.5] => 172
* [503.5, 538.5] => 181.3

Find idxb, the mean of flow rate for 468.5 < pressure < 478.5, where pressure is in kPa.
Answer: 203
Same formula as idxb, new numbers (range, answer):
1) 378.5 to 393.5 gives 211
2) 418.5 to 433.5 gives 200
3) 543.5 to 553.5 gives 184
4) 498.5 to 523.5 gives 186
